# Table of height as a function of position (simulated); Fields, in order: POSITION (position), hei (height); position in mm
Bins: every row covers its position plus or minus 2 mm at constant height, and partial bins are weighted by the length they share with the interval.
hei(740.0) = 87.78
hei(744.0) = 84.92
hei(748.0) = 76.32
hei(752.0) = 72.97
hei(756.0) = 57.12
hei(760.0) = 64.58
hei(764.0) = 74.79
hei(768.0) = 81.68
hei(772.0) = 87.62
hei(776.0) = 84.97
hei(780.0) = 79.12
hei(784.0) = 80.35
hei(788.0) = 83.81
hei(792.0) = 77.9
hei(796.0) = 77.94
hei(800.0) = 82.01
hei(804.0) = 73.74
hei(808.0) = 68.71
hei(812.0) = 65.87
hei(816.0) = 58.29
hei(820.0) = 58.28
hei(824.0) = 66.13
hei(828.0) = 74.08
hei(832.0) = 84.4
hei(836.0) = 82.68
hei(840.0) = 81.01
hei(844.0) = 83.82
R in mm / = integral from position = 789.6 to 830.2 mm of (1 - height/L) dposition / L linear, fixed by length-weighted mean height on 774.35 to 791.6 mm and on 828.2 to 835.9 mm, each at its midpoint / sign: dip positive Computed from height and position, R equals 5.5 mm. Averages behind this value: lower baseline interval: 81.6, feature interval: 70.5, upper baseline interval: 81.6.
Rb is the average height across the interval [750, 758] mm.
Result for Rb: 65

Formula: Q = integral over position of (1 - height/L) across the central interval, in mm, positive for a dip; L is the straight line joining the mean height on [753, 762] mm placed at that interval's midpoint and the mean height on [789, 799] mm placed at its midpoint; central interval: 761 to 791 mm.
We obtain -4.5 mm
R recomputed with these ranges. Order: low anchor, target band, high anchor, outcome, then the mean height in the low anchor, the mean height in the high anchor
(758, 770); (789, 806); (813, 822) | -3.6 mm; 73.7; 59.1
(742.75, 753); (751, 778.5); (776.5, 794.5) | 1.5 mm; 78.1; 80.6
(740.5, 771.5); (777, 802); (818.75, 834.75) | -2.4 mm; 74.6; 71.9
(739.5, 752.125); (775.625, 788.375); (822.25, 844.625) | -0.3 mm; 80.8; 78.5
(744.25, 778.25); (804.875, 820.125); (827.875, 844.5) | 3.0 mm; 75.5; 81.8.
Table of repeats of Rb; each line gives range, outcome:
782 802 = 80.4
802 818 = 66.7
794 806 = 77.9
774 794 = 81.2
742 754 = 78.1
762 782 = 81.6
